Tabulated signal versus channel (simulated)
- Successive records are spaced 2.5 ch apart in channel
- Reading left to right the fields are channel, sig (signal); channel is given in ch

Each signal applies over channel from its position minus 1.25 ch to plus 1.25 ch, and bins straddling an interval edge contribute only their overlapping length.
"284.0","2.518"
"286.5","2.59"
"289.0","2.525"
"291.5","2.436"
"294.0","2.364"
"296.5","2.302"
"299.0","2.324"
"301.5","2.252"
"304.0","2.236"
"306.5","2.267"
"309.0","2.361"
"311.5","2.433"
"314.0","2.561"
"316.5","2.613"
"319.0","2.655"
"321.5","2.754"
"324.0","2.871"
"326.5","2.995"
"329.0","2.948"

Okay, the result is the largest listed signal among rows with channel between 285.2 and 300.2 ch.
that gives 2.59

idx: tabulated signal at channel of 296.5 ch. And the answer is 2.302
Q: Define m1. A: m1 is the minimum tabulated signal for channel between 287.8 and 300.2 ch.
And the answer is 2.302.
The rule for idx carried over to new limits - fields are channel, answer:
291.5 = 2.436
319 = 2.655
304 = 2.236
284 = 2.518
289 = 2.525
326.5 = 2.995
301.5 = 2.252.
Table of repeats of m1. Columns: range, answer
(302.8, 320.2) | 2.236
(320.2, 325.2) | 2.754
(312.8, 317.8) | 2.561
